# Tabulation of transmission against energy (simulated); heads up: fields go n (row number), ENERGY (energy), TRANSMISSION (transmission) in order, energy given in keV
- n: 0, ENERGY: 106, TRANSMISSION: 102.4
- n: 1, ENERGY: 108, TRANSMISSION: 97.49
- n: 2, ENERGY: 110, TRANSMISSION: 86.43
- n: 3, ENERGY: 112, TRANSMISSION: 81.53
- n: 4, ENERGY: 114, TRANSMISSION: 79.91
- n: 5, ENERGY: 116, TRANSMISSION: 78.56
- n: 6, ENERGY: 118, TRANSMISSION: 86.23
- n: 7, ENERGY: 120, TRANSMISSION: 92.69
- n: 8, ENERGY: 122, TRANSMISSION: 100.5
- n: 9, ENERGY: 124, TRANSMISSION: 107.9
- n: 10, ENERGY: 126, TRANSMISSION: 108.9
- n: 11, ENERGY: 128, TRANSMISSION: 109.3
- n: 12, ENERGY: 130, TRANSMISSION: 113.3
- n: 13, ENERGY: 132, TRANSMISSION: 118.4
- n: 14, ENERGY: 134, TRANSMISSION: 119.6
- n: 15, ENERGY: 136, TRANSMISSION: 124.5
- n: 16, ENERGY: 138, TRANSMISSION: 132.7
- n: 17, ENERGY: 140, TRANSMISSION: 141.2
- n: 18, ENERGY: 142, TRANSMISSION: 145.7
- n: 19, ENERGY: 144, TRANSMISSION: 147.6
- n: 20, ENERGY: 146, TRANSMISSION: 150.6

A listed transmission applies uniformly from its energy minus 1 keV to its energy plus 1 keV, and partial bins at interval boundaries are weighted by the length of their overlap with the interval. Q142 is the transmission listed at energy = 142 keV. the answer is 145.7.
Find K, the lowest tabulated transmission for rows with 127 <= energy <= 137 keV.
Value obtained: 109.3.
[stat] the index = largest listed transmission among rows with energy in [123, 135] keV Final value 119.6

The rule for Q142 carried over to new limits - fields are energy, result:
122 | 100.5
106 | 102.4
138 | 132.7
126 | 108.9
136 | 124.5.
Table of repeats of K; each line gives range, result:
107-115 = 79.91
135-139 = 124.5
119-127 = 92.69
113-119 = 78.56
